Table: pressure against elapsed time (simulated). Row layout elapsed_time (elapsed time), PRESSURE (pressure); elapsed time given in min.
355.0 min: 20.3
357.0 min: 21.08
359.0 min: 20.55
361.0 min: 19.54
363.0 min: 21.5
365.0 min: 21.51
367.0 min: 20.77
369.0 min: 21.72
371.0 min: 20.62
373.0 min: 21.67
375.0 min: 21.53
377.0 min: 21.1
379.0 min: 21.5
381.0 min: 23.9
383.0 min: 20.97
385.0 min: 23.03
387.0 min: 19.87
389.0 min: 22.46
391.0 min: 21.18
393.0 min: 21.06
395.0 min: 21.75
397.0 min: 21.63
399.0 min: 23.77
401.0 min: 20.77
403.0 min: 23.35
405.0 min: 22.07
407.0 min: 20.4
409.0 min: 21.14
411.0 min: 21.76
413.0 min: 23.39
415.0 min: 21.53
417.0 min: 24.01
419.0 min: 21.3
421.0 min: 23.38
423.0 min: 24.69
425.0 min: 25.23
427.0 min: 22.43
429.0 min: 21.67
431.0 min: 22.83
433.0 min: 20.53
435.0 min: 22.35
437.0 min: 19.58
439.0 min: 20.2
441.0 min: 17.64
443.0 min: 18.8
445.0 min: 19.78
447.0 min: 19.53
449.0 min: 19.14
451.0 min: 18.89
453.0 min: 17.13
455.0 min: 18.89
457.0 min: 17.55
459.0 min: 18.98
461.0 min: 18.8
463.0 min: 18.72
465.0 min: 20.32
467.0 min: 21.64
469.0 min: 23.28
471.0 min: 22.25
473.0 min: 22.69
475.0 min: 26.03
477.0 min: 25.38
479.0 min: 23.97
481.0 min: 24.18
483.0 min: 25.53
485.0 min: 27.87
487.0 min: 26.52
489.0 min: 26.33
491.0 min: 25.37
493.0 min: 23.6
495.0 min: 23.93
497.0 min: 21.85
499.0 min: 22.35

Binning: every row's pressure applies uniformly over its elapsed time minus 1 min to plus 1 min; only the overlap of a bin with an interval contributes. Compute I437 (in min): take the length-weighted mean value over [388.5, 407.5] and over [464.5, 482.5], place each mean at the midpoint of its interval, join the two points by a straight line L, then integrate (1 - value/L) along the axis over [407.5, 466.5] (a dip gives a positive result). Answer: 5.1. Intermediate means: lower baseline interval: 21.9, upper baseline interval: 23.4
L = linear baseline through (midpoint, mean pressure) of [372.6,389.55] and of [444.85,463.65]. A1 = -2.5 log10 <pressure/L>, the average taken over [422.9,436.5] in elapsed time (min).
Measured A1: -0.146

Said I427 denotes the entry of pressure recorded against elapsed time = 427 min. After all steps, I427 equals 22.43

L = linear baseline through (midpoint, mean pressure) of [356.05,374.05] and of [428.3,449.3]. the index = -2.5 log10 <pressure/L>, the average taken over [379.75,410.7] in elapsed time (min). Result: -0.06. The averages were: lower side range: 21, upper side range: 20.2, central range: 21.8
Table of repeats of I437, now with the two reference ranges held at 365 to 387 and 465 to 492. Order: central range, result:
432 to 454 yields 3.8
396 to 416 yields 0.4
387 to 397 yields 0.3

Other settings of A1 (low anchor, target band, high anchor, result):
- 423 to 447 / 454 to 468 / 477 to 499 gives 0.189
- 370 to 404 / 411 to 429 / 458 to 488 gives -0.038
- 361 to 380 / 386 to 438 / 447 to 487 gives -0.032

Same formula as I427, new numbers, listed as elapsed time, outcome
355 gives 20.3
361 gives 19.54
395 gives 21.75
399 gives 23.77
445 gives 19.78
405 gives 22.07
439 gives 20.2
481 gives 24.18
